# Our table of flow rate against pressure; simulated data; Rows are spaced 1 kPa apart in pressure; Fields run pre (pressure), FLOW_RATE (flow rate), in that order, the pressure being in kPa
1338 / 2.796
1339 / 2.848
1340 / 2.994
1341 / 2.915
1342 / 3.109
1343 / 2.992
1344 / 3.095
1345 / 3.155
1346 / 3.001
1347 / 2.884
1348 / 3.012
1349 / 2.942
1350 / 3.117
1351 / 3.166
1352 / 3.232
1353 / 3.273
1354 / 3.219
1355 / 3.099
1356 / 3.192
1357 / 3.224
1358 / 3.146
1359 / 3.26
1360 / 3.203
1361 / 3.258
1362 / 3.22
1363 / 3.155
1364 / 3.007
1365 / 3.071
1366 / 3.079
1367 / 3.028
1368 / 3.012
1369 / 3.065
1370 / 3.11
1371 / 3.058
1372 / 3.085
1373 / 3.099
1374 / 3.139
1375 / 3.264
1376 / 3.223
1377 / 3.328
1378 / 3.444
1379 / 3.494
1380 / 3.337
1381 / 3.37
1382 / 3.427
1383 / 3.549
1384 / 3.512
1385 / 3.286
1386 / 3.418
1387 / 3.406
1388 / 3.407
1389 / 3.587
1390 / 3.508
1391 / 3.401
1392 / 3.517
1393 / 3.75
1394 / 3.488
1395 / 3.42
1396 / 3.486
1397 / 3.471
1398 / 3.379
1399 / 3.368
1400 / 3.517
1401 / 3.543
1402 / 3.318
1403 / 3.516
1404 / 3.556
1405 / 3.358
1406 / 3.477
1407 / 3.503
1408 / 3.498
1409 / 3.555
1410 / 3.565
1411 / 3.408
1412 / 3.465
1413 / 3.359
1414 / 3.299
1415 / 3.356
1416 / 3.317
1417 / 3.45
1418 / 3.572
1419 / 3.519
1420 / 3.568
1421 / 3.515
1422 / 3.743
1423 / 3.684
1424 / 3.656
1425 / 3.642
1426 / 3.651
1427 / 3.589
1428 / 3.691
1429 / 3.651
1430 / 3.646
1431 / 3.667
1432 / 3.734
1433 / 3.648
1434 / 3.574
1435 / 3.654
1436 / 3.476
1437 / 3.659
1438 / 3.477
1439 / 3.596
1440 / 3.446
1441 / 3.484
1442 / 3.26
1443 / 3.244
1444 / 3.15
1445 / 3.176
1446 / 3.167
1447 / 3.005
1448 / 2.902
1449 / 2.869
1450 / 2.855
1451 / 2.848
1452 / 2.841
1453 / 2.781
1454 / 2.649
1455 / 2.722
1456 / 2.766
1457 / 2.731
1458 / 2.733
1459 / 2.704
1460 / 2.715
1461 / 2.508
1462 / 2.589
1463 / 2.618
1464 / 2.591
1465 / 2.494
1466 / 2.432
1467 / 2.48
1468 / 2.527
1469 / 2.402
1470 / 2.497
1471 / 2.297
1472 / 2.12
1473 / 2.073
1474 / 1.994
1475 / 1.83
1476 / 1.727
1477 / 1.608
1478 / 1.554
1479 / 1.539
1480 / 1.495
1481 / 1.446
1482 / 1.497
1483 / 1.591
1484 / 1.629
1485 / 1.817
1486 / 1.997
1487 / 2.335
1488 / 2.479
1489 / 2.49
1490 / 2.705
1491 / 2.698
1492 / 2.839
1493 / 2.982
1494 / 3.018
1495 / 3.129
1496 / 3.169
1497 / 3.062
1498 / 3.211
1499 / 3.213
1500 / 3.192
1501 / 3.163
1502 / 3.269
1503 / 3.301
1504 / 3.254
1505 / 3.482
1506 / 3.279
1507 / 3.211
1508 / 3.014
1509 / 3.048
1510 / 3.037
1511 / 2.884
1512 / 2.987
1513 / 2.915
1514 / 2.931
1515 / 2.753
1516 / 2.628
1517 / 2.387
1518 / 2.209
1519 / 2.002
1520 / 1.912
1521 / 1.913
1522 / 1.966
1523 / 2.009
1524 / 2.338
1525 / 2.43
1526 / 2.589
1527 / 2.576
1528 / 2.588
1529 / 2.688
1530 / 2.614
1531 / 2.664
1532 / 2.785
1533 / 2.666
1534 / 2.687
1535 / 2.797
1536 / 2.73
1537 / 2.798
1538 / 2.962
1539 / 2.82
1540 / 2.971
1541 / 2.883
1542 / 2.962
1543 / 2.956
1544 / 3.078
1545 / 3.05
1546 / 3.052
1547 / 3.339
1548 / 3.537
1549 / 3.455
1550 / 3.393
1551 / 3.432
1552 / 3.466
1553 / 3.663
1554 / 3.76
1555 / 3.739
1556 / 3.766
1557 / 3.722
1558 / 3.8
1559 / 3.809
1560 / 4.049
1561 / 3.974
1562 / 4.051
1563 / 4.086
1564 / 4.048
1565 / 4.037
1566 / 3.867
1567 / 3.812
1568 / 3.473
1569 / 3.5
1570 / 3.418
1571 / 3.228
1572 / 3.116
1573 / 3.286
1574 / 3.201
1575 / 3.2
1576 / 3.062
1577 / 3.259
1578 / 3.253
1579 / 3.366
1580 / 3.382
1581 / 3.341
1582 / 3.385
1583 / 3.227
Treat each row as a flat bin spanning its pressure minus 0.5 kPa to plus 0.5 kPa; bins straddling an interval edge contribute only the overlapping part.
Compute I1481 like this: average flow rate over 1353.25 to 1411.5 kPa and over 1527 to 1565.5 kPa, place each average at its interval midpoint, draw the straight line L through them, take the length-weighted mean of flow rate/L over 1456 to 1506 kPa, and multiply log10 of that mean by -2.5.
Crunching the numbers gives 0.31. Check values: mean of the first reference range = 3.33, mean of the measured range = 2.48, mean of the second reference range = 3.28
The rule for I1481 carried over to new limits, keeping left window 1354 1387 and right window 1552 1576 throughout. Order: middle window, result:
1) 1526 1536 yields 0.32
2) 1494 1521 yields 0.20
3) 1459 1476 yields 0.40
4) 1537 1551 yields 0.16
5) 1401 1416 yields -0.04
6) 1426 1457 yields 0.04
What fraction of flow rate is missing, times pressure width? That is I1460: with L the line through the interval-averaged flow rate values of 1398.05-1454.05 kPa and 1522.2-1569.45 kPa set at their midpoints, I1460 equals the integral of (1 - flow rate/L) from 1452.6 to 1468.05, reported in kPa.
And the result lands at 3.3 kPa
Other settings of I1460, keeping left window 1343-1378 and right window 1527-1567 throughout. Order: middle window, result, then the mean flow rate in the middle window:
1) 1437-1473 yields 4.4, 2.82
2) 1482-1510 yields 3.8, 2.82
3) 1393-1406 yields -1.2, 3.46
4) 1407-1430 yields -2.5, 3.54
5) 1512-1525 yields 3.6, 2.36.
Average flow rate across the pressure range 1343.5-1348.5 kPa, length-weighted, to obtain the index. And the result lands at 3.03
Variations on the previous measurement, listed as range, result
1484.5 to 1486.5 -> 1.91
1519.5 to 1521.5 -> 1.91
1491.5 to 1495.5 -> 2.99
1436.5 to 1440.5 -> 3.54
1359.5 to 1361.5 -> 3.23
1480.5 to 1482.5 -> 1.47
